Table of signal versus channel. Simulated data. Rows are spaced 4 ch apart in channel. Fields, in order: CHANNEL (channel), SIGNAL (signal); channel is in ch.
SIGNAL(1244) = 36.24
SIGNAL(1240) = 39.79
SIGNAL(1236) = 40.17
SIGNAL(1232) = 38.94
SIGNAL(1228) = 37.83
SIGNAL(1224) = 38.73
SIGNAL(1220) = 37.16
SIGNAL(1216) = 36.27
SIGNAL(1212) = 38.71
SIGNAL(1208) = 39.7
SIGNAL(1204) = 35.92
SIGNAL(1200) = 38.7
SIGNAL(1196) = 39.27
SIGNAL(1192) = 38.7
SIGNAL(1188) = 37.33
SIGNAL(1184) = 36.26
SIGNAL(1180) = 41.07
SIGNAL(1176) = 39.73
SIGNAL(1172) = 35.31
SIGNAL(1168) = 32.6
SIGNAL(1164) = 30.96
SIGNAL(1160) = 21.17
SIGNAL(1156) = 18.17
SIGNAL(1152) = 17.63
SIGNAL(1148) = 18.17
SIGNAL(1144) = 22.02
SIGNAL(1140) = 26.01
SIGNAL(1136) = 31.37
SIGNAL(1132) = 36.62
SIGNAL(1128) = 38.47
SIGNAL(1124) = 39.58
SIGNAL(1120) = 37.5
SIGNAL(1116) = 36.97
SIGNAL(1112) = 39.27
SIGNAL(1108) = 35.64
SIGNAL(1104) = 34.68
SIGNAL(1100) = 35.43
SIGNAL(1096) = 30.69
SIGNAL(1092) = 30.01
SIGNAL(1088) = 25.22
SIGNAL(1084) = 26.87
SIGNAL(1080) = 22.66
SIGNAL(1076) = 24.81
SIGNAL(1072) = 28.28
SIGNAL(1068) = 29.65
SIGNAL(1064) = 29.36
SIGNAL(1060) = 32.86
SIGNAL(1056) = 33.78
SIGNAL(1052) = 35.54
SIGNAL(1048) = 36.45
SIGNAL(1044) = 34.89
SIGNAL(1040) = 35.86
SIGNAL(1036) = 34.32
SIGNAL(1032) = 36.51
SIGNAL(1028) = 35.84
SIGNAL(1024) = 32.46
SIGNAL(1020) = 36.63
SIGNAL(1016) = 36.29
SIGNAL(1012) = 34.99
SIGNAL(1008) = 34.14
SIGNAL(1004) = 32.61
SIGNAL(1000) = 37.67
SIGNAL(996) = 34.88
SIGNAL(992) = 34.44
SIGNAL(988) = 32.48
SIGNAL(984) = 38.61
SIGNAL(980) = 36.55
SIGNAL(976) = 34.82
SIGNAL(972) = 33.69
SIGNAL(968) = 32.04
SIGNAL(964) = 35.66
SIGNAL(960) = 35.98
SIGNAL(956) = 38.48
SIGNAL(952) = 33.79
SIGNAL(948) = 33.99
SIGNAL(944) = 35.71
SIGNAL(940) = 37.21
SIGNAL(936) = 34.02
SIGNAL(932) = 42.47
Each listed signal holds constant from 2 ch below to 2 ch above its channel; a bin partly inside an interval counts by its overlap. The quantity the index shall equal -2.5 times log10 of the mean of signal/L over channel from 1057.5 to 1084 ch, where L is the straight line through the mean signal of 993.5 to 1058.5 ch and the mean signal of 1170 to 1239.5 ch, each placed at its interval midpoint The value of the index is 0.27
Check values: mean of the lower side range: 35.2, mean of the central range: 28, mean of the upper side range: 38.3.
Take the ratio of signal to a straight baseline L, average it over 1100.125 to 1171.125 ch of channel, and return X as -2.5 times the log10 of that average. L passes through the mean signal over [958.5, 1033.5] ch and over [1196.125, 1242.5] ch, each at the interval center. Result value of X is 0.21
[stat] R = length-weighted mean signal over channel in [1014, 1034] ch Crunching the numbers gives 35.5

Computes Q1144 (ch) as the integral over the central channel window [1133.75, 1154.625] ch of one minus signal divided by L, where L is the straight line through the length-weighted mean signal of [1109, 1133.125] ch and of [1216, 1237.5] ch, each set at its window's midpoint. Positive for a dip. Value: 8.2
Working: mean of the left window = 38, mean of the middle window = 23.1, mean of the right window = 38.3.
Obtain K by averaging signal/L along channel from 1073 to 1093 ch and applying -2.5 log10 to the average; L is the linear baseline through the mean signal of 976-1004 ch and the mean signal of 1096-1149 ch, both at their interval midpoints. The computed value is 0.299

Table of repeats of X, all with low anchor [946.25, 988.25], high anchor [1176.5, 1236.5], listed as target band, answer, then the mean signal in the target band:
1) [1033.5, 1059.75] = 0.04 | 35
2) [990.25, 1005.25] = 0.02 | 35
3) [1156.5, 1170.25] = 0.35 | 27.3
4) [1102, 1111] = 0.04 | 35.6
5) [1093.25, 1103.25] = 0.12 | 33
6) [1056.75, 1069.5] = 0.18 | 31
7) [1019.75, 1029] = 0.04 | 34.6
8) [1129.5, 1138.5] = 0.11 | 33.8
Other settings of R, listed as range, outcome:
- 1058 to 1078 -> 29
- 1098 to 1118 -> 36.4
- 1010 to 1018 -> 35.6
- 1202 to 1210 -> 37.8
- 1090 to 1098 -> 30.4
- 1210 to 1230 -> 37.7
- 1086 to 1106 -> 31.2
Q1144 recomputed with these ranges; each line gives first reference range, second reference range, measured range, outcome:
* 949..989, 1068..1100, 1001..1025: -1.79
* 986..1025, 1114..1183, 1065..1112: 3.72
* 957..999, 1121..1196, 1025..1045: -0.84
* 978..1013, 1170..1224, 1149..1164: 6.78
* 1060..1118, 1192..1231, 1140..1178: 9.64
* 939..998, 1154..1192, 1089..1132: -2.66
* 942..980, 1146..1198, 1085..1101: 1.39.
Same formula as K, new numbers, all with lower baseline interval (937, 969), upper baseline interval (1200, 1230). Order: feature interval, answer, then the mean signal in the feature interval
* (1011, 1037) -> 0.02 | 35.3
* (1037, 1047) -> 0.03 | 35.4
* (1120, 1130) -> -0.05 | 38.7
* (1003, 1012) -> 0.07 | 33.8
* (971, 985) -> -0.01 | 35.9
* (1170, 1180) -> -0.02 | 38.2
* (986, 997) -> 0.06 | 33.8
